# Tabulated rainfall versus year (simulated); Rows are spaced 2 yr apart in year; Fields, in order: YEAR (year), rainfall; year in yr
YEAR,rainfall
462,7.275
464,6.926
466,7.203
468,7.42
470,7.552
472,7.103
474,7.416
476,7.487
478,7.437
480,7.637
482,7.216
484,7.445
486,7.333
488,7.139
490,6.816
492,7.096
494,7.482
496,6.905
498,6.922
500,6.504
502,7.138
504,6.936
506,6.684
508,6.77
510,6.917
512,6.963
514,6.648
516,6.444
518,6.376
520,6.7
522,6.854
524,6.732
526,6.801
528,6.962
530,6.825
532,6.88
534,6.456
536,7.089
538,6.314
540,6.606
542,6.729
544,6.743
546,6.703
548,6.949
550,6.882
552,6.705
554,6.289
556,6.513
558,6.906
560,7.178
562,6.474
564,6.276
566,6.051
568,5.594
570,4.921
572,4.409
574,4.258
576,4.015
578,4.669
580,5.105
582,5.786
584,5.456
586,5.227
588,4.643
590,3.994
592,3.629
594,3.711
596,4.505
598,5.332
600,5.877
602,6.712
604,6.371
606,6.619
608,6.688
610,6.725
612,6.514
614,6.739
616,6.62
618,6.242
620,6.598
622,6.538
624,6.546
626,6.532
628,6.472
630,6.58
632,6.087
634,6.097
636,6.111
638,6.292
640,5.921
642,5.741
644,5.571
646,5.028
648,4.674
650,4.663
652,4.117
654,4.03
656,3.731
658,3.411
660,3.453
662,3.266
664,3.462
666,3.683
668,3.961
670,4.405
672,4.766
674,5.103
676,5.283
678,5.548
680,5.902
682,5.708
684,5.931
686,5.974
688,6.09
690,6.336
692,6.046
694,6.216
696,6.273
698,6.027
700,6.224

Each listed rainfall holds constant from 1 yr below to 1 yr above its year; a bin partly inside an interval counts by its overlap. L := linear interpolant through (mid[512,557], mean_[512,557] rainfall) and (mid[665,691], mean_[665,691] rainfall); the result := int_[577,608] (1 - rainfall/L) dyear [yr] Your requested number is 4.5 yr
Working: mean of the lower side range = 6.7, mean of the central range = 5.22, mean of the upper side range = 5.28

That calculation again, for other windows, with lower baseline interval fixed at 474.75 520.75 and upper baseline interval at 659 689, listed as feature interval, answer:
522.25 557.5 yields -1.3 yr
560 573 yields 0.9 yr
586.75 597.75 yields 3.1 yr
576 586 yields 1.4 yr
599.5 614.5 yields -2.4 yr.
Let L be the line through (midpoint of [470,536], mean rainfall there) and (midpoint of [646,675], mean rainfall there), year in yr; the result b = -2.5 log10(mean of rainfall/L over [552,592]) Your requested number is 0.06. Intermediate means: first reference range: 6.98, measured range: 5.45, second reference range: 4.09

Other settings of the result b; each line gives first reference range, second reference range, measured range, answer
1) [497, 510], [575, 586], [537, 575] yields -0.11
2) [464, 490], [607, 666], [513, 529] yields 0.02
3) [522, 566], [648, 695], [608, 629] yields -0.17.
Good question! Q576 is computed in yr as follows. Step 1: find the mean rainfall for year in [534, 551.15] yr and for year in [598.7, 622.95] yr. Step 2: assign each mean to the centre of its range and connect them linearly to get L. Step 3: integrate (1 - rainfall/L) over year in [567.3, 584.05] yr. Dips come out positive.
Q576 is 4.4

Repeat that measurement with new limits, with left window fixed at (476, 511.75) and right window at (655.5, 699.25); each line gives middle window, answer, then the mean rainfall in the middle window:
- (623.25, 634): -1.6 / 6.41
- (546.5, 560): -0.7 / 6.74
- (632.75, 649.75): -0.6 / 5.64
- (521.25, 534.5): -0.2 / 6.8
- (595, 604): 0.3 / 5.69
